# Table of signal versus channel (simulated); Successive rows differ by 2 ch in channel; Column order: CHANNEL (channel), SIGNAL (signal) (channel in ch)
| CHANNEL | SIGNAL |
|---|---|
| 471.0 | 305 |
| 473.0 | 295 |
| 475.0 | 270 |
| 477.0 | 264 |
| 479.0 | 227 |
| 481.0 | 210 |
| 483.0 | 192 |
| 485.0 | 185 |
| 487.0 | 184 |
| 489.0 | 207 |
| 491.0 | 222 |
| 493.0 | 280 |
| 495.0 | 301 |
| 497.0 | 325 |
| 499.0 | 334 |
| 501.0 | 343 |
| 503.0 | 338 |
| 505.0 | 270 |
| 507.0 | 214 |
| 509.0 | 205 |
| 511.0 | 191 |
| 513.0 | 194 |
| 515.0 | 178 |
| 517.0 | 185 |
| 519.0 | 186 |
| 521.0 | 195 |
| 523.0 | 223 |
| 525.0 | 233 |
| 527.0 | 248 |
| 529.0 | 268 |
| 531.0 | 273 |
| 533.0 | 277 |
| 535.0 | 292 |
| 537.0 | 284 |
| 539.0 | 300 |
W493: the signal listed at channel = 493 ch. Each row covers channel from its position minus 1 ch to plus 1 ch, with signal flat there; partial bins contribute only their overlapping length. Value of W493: 280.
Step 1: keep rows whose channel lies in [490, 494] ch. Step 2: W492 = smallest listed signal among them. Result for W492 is 222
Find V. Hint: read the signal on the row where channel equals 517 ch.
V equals 185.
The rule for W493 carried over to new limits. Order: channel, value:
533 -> 277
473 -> 295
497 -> 325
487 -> 184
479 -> 227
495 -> 301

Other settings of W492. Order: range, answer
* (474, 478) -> 264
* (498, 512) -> 191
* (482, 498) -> 184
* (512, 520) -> 178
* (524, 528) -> 233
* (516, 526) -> 185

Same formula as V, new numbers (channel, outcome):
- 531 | 273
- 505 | 270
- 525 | 233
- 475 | 270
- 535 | 292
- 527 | 248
